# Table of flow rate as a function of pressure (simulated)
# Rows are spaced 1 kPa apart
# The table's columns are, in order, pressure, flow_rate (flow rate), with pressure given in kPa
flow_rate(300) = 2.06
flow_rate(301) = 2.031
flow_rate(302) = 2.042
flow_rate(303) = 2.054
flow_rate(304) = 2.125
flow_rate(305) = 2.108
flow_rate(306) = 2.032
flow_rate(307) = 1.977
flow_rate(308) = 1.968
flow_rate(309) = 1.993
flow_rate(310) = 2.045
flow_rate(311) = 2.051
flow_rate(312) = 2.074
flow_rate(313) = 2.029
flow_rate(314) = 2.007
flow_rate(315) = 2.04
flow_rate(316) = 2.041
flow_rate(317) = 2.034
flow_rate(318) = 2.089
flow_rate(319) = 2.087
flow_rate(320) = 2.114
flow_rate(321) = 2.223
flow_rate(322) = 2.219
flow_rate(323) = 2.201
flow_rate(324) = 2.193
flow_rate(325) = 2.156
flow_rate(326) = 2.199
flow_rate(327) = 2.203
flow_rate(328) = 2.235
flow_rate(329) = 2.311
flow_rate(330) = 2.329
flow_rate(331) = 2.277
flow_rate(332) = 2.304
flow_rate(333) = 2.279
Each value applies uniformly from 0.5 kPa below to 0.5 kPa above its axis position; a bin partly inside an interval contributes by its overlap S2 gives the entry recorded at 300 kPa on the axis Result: 2.06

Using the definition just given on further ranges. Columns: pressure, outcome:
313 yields 2.029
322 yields 2.219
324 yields 2.193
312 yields 2.074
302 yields 2.042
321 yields 2.223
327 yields 2.203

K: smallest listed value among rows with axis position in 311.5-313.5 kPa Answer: 2.029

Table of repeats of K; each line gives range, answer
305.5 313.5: 1.968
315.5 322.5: 2.034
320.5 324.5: 2.193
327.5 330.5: 2.235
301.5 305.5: 2.042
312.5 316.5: 2.007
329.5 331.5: 2.277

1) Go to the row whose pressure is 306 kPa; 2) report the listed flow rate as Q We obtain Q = 2.032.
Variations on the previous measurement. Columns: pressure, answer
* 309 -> 1.993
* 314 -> 2.007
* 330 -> 2.329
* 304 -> 2.125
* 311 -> 2.051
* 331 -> 2.277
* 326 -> 2.199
